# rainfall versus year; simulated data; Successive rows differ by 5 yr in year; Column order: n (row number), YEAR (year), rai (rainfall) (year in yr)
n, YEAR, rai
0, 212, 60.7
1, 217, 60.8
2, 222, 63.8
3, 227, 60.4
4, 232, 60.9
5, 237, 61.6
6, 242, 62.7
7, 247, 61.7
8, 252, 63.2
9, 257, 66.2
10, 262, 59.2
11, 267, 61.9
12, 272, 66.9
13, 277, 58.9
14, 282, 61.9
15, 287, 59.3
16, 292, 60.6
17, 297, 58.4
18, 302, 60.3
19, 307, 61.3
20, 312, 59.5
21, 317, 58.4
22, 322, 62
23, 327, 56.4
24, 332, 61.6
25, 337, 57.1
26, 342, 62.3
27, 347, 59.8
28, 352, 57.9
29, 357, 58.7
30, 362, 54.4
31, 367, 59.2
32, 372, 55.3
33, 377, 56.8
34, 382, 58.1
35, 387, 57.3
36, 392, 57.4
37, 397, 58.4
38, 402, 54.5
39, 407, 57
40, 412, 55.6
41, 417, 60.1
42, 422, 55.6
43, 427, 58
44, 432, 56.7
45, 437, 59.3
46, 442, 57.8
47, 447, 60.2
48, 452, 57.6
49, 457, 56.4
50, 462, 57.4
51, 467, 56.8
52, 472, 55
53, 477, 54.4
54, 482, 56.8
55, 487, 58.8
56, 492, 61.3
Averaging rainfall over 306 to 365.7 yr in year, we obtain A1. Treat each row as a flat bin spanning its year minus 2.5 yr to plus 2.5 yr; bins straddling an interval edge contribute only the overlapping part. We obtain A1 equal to 59.1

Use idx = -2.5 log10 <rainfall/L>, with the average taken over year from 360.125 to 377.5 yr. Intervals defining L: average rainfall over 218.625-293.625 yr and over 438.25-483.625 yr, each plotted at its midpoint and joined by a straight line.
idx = 0.05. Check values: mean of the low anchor 61.9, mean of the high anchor 57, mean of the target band 56.5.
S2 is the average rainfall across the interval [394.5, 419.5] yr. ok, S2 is 57.1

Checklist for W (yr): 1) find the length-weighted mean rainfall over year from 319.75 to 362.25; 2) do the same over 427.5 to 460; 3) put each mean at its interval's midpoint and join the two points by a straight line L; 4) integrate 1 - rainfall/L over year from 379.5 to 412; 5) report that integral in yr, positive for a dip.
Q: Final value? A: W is 0.8 yr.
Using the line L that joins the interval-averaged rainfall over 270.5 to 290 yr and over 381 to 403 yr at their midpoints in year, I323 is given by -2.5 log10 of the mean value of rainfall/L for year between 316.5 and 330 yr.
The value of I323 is 0.01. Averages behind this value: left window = 61.5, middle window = 59.1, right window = 57.3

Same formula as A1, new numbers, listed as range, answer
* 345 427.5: 57.3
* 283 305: 59.8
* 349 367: 57.4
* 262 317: 60.7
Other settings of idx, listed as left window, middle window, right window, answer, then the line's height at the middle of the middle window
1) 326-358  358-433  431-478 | 0.02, 58.3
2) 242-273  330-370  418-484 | 0.03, 60.2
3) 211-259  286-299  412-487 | 0.03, 60.9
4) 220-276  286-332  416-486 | 0.02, 60.9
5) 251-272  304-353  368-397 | 0.00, 59.8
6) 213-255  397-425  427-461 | 0.03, 58.6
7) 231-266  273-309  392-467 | 0.01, 61.1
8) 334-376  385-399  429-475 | 0.00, 57.8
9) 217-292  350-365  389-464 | 0.04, 59.3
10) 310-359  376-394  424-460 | 0.02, 58.7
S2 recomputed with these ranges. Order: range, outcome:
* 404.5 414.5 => 56.3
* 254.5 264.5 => 62.7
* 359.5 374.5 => 56.3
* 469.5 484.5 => 55.4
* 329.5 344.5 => 60.3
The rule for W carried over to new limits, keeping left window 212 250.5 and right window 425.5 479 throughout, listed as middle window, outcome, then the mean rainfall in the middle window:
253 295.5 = -0.71 yr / 61.8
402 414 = 0.45 yr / 56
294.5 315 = 0.12 yr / 59.8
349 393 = 1.21 yr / 57.3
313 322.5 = 0.04 yr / 59.7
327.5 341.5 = 0.06 yr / 59.4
